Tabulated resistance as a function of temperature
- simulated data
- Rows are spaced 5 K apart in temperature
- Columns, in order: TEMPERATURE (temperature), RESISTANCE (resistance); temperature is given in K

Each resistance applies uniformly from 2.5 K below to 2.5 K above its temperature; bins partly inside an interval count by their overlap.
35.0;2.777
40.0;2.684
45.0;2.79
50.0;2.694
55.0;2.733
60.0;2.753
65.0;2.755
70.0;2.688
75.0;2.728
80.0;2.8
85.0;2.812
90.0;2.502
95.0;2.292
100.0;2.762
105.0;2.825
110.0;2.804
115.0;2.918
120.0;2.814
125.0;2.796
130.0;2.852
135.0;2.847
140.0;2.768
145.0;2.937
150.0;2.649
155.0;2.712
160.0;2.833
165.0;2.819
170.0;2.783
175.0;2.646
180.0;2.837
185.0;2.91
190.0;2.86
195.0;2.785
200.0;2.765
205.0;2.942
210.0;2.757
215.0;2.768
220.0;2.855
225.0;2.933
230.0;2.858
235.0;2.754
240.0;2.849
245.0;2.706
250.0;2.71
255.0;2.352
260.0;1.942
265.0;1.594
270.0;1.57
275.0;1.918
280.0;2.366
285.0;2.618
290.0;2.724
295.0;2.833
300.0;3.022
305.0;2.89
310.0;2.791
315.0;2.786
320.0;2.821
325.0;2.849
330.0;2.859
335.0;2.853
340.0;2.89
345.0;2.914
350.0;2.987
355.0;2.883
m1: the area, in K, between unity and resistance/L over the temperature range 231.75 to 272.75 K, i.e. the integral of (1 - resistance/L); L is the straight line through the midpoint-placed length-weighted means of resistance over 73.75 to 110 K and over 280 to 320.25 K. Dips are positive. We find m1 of 6.6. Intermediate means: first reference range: 2.68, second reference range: 2.78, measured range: 2.32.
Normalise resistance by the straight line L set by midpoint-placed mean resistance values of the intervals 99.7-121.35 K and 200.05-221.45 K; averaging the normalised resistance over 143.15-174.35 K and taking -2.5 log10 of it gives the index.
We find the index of 0.02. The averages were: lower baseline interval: 2.83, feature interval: 2.78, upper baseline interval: 2.82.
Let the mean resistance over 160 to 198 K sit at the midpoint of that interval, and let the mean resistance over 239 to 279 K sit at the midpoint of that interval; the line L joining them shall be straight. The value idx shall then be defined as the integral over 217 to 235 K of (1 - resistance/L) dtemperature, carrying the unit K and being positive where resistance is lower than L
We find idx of -3.1 K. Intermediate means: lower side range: 2.81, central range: 2.86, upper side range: 2.19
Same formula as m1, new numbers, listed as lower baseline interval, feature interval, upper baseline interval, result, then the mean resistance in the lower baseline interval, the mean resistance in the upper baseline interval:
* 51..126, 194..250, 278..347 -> -0.8 K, 2.73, 2.8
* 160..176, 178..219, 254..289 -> -4.3 K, 2.77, 2.07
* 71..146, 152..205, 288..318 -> -0.2 K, 2.76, 2.84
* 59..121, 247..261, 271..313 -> 1.3 K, 2.72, 2.61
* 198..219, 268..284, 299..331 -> 4.6 K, 2.81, 2.85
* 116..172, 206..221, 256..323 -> -0.9 K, 2.8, 2.45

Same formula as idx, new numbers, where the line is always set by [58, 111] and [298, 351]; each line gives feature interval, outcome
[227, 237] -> -0.03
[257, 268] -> 4.06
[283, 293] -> 0.58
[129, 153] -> -0.58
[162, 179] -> 0.01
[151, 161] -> 0.02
